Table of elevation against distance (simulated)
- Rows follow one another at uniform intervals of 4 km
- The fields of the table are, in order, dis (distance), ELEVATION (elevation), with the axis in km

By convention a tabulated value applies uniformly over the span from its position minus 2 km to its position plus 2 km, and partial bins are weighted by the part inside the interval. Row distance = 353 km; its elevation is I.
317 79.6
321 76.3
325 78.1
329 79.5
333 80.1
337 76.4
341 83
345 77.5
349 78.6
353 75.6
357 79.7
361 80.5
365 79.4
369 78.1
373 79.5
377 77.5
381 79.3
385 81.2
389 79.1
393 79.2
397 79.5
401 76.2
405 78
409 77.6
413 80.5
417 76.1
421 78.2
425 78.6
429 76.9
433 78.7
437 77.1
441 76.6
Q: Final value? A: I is 75.6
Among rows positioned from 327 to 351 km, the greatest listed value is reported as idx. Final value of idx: 83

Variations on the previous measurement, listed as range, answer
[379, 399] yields 81.2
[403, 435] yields 80.5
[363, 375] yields 79.5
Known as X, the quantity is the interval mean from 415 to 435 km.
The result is 77.7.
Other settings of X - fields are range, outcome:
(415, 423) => 77.2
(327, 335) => 79.8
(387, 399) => 79.3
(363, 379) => 78.6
